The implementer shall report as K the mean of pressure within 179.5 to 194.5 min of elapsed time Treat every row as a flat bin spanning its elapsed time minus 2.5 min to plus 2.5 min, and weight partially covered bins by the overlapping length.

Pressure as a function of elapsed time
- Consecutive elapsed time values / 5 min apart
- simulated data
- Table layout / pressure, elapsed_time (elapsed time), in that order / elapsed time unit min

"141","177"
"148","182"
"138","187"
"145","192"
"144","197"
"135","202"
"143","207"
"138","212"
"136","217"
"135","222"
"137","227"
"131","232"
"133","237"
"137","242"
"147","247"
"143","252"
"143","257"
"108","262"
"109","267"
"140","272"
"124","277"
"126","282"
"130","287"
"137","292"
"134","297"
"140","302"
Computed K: 144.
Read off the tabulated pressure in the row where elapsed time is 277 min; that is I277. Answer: 124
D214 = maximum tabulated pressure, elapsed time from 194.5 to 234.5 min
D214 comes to 144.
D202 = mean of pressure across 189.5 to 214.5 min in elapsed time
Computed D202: 141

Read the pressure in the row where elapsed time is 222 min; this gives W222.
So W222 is 135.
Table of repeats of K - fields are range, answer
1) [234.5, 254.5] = 140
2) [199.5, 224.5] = 137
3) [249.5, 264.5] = 131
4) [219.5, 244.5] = 135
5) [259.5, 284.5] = 121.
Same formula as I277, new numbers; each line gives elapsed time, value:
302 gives 140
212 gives 138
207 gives 143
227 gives 137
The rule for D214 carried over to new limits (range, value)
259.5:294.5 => 140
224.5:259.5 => 147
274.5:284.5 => 126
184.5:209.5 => 145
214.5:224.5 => 136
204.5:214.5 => 143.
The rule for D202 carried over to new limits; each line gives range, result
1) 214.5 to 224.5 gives 136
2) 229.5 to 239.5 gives 132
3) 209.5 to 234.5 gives 135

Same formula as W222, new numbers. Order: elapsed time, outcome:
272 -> 140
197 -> 144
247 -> 147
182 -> 148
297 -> 134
